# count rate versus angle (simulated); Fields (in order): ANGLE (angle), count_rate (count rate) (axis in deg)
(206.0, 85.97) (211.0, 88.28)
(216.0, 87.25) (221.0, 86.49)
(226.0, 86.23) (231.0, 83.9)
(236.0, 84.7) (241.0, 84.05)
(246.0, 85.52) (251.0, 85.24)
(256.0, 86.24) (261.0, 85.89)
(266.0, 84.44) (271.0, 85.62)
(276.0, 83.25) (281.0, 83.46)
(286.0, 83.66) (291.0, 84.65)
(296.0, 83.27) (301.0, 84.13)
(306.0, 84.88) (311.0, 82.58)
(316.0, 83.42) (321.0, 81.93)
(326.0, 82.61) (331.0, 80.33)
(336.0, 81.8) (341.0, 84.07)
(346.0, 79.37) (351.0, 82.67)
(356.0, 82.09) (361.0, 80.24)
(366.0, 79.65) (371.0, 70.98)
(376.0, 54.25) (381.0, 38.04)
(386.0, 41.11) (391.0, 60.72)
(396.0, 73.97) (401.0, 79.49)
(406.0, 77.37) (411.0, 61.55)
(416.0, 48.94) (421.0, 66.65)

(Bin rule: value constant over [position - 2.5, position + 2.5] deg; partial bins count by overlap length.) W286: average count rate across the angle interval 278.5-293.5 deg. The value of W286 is 83.9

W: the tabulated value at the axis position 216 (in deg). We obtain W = 87.25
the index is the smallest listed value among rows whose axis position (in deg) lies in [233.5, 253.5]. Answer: 84.05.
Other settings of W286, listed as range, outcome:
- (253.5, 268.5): 85.5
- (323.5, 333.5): 81.5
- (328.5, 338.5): 81.1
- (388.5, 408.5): 72.9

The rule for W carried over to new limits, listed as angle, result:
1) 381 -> 38.04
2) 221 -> 86.49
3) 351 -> 82.67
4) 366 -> 79.65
